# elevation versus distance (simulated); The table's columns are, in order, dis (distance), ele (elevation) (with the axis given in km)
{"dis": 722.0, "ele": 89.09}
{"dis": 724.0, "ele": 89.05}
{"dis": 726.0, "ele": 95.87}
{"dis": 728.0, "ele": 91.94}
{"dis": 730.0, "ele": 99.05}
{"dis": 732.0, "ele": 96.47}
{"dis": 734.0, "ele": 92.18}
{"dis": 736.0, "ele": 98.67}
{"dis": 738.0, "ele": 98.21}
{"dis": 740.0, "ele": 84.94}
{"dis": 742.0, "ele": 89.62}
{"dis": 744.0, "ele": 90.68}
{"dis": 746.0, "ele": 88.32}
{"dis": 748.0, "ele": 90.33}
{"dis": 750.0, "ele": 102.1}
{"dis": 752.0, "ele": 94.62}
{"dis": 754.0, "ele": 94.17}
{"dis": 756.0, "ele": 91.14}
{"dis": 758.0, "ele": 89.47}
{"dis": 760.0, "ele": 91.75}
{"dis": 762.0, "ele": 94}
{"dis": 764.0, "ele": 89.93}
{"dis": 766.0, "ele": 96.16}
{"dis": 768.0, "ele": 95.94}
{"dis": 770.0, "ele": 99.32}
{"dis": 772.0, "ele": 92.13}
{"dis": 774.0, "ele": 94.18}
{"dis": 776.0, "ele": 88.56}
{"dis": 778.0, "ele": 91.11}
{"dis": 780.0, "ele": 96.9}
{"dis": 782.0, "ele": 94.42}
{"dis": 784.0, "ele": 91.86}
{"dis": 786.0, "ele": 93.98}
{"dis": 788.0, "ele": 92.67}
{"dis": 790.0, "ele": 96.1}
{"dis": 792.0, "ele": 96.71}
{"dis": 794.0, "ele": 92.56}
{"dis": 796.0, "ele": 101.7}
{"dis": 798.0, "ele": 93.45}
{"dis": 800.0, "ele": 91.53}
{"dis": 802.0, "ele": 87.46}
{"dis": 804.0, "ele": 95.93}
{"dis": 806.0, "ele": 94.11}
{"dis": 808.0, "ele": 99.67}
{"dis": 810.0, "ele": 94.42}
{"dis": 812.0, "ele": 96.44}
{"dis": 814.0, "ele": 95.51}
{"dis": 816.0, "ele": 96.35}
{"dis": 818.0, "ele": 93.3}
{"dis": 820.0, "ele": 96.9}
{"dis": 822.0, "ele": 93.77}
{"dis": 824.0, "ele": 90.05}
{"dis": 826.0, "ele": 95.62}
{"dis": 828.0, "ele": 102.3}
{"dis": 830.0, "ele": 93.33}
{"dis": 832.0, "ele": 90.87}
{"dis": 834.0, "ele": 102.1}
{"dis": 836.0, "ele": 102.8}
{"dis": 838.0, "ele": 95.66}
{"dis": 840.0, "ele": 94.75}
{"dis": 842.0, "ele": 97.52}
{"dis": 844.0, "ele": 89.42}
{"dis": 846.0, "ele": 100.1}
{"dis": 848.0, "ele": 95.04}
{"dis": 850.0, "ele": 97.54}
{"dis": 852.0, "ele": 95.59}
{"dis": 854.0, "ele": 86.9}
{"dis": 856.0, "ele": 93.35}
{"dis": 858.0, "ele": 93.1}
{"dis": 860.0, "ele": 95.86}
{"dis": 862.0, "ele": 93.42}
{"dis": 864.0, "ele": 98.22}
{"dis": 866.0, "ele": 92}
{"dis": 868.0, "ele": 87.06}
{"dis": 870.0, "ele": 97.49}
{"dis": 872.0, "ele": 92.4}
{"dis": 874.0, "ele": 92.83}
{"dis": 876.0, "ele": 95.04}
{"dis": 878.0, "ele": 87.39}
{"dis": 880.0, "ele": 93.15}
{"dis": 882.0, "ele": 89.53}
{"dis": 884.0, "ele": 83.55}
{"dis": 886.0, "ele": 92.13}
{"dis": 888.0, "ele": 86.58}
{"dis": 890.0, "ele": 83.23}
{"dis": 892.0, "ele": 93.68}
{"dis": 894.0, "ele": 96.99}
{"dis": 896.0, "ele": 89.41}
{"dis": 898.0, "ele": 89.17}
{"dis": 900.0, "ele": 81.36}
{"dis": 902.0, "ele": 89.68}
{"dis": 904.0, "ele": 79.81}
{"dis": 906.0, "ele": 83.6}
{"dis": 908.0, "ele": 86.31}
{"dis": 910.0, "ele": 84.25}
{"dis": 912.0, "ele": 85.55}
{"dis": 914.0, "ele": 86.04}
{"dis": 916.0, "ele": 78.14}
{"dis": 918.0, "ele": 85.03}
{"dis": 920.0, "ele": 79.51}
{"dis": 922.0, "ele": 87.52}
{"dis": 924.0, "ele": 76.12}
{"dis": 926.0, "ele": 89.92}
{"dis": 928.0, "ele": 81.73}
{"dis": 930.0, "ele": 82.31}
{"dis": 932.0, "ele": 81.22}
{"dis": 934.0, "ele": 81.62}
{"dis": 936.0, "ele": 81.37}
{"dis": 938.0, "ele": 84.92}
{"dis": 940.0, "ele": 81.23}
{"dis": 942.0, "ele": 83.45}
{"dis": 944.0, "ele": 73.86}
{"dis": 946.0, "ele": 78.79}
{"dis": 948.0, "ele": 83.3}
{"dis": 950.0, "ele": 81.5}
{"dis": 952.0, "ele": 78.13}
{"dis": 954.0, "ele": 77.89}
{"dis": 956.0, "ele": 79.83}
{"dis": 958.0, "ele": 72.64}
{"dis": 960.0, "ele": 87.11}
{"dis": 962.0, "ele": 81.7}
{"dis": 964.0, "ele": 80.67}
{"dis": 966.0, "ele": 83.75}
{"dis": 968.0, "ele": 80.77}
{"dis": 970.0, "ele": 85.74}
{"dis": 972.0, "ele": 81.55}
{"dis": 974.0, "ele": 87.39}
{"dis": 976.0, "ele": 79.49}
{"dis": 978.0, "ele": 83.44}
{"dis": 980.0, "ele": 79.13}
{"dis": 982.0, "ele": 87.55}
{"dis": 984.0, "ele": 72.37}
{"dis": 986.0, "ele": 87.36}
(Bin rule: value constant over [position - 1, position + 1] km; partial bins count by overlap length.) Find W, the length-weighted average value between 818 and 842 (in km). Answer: 96.1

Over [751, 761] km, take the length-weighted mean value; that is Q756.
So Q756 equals 92.2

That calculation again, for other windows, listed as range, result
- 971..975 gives 84.5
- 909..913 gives 84.9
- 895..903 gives 87.4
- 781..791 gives 93.8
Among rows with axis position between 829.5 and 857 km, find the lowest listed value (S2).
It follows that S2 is 86.9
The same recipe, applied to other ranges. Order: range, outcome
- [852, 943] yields 76.12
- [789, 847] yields 87.46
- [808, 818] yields 93.3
